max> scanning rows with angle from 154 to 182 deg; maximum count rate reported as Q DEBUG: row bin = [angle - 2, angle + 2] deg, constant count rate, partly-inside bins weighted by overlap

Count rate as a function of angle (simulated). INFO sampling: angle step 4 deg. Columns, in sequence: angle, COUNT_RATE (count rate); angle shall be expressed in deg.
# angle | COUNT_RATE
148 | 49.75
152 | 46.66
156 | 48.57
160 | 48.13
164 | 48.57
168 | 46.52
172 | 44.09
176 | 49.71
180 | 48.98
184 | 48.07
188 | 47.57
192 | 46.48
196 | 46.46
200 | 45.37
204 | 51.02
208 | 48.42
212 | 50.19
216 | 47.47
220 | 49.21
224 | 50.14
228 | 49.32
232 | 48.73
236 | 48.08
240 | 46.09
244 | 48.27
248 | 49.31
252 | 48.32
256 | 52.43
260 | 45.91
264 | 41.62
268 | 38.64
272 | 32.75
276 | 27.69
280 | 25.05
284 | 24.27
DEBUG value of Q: 49.71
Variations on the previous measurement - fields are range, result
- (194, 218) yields 51.02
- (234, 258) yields 52.43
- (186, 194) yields 47.57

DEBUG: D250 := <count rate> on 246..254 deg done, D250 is 48.8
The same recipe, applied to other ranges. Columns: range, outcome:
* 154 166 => 48.4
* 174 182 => 49.3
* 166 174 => 45.3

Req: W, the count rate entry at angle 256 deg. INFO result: 52.43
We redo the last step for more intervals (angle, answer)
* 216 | 47.47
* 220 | 49.21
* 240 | 46.09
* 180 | 48.98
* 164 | 48.57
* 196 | 46.46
